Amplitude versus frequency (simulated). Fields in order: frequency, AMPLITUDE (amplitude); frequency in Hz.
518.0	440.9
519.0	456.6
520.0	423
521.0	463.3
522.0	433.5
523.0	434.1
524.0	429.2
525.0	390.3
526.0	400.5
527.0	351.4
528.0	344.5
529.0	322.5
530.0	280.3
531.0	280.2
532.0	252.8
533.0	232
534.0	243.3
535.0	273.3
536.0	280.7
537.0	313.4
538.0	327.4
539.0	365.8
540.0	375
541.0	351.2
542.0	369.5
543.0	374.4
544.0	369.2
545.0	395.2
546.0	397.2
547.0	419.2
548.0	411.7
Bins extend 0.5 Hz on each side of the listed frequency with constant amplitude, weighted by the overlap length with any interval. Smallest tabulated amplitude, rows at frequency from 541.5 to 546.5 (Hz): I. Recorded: 369.2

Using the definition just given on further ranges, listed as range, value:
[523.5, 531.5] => 280.2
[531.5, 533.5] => 232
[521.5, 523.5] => 433.5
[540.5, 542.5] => 351.2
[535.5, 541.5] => 280.7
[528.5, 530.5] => 280.3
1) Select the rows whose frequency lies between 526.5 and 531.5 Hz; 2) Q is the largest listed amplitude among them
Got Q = 351.4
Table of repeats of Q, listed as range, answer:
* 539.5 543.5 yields 375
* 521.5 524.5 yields 434.1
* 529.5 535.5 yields 280.3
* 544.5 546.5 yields 397.2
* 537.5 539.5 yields 365.8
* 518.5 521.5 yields 463.3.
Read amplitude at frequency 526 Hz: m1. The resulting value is 400.5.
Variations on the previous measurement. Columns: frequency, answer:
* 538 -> 327.4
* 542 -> 369.5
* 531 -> 280.2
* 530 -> 280.3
